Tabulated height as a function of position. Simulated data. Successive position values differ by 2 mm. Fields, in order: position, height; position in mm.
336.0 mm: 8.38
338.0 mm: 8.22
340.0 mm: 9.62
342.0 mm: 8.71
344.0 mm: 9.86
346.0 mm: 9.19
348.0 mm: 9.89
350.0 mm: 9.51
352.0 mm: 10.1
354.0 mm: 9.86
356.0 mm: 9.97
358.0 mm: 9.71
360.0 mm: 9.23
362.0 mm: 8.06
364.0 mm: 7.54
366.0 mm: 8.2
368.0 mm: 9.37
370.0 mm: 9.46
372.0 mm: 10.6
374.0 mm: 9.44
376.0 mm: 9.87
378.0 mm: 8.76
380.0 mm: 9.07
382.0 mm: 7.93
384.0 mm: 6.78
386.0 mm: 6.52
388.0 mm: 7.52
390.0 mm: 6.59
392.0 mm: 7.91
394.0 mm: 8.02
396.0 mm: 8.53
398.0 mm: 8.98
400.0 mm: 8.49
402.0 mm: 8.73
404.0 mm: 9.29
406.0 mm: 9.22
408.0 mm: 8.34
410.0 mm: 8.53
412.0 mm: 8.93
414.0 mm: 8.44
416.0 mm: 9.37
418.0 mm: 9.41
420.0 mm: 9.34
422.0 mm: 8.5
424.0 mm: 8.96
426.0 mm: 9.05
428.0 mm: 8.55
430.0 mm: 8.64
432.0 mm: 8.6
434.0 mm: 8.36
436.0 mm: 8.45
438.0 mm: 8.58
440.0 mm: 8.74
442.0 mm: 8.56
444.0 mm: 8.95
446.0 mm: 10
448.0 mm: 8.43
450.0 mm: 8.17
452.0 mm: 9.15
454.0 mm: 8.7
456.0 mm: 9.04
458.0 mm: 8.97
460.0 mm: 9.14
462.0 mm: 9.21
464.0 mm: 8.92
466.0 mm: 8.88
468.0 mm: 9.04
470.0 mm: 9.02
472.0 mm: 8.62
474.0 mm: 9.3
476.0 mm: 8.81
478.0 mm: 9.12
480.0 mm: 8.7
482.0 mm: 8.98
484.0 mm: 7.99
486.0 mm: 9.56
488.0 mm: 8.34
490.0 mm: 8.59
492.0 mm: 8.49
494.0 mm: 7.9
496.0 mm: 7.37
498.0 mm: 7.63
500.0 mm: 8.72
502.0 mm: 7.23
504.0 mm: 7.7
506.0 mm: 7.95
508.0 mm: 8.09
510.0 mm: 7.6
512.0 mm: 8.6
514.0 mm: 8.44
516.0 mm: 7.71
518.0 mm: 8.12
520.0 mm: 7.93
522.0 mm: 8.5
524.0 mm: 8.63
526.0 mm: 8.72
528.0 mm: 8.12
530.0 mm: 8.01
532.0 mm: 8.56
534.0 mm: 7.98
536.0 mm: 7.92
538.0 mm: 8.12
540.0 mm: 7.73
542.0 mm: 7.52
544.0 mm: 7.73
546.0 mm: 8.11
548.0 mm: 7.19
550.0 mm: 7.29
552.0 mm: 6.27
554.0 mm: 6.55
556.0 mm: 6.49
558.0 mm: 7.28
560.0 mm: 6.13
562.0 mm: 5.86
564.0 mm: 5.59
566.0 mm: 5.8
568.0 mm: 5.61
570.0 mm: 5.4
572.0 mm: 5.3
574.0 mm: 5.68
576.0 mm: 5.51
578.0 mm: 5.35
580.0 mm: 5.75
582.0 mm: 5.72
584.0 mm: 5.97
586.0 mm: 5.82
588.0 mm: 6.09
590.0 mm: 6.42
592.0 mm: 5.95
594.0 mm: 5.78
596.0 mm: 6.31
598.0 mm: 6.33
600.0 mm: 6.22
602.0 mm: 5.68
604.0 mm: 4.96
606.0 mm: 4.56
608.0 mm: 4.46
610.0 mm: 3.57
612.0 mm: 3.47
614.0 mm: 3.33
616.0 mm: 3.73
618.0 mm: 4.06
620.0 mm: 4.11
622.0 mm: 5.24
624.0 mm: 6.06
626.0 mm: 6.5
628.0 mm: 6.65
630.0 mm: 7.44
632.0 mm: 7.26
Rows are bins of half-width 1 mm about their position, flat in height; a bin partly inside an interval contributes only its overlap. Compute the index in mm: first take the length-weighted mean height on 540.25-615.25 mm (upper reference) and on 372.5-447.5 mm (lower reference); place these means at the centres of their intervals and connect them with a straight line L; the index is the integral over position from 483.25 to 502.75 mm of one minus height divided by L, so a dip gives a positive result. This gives -2.5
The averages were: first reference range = 8.61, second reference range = 5.88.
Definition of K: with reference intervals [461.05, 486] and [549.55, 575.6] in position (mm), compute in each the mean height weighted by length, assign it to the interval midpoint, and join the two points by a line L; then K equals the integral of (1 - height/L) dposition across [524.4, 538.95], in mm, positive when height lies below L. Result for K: -2.4 mm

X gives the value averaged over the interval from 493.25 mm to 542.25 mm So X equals 8.04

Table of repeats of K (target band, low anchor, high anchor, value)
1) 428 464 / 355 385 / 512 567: -2.21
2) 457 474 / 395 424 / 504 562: -1.31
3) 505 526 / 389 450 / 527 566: -1.63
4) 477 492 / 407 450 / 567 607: -2.02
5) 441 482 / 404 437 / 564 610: -4.71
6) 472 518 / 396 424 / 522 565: -1.98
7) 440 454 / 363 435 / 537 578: -1.54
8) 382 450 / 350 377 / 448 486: 4.44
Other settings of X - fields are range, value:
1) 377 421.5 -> 8.4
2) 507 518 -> 8.09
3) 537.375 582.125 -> 6.43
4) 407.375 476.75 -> 8.85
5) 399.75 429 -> 8.89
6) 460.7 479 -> 8.99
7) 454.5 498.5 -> 8.72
